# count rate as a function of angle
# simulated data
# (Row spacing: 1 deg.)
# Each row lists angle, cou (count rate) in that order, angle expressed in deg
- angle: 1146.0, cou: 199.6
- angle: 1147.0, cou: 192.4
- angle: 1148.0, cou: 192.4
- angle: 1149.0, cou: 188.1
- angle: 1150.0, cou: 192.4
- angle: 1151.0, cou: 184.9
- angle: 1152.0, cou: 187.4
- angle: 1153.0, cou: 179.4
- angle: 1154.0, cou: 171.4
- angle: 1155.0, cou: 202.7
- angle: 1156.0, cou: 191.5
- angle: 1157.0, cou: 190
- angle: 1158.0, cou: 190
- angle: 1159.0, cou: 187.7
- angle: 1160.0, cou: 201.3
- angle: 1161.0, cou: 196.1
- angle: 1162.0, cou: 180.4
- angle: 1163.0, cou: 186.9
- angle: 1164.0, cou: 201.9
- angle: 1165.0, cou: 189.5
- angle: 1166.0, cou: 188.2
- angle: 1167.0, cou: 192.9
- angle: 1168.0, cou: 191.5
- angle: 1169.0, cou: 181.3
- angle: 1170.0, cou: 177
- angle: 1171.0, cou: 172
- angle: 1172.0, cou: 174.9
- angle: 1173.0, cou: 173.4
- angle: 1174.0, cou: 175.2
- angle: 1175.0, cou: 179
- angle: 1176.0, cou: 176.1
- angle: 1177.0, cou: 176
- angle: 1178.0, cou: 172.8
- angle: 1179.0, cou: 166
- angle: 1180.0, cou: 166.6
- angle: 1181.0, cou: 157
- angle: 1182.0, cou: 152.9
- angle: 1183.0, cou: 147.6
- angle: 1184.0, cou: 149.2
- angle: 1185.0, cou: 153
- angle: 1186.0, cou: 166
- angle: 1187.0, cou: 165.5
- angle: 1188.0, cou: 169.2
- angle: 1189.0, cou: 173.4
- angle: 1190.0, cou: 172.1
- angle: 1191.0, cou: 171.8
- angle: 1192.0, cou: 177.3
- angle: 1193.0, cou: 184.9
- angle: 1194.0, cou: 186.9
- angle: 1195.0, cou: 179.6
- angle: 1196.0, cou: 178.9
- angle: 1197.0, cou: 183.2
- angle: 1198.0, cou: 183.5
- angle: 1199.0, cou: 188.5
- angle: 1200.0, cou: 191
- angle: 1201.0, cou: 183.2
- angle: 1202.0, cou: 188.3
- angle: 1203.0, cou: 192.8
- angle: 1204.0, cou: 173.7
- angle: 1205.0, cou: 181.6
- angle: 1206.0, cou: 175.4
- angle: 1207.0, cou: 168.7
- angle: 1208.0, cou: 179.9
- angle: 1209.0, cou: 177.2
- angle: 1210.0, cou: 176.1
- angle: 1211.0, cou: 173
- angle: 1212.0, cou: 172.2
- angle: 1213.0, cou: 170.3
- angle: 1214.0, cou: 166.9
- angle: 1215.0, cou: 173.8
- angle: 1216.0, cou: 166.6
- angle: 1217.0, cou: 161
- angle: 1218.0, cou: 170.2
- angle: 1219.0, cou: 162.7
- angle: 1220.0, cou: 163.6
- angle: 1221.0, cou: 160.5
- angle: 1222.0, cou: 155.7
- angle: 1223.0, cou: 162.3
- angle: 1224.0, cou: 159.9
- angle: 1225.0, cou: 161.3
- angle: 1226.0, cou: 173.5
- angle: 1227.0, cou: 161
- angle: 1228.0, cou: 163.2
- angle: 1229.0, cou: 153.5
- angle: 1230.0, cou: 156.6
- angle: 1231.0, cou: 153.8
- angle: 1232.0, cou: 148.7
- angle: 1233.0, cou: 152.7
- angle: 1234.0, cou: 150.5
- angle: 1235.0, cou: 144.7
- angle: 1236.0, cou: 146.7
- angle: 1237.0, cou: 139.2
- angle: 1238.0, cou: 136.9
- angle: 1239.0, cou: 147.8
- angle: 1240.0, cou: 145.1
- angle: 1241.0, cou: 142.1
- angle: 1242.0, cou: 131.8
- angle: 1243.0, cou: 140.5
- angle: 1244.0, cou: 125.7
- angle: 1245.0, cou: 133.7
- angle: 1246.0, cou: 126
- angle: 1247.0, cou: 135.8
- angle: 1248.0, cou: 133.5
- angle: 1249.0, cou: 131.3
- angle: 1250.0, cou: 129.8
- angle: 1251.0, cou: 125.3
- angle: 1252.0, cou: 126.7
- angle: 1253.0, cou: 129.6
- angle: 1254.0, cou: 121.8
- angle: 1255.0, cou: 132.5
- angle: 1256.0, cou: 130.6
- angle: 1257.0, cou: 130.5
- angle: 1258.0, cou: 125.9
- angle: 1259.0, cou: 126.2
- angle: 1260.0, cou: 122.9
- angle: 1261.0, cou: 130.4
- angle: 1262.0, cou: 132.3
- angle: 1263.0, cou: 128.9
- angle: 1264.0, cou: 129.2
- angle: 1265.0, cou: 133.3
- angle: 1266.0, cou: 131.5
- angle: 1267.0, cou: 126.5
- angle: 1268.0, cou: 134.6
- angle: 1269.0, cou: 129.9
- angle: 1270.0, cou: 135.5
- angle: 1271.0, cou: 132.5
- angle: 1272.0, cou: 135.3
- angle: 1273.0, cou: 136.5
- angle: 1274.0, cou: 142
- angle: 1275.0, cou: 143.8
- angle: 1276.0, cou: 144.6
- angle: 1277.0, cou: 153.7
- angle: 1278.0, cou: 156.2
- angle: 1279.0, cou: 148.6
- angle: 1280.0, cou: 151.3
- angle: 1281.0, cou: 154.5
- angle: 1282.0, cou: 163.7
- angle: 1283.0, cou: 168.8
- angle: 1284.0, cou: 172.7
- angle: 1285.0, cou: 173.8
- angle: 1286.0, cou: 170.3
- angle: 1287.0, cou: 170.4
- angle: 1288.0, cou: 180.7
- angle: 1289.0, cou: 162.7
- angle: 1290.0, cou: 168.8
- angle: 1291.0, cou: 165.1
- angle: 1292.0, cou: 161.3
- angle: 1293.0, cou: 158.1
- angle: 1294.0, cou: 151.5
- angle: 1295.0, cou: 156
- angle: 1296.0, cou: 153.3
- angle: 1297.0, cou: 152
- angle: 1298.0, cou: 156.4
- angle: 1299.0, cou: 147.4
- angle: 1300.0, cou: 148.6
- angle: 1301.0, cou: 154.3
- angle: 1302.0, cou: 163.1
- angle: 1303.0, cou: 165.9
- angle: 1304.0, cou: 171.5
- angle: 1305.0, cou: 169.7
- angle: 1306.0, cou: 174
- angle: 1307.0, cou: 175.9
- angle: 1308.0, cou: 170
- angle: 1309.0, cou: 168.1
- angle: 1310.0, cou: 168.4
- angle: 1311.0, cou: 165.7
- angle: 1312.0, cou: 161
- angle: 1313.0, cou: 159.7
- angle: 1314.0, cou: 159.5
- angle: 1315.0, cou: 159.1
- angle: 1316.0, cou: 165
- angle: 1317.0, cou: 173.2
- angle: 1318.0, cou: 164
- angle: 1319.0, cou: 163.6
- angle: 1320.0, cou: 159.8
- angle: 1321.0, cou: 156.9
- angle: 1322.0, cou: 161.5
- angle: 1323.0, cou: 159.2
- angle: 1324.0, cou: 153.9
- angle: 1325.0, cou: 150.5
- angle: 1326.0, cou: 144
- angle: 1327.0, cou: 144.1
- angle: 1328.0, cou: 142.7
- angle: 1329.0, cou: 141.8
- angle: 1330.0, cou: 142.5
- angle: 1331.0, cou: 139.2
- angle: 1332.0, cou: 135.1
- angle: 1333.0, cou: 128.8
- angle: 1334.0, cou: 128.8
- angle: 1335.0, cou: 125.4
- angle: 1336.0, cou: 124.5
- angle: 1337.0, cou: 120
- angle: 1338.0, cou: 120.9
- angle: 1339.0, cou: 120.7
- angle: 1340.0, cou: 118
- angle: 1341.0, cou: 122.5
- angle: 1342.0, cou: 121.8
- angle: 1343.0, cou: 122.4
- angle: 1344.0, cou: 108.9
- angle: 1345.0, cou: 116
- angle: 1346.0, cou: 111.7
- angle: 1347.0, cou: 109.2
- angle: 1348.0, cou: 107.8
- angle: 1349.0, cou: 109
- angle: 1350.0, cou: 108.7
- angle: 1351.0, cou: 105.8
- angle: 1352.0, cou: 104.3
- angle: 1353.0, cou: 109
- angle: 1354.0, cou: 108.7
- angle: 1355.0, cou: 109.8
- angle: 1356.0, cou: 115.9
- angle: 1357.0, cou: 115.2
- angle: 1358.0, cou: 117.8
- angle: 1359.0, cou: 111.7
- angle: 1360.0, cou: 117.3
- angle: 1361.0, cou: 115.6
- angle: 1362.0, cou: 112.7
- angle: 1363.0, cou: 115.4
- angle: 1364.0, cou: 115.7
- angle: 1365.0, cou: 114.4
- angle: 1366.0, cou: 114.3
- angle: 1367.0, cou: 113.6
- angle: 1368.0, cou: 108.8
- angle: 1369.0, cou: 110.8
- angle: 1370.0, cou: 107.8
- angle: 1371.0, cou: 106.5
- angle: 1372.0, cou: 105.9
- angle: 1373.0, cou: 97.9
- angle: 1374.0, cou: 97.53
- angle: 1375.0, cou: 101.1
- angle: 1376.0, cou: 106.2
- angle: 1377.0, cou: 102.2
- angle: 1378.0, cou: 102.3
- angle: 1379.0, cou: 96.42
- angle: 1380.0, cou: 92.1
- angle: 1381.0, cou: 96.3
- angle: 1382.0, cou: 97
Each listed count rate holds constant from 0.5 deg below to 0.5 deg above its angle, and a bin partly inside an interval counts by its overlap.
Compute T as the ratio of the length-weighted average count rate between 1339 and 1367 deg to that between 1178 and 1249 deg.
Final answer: 0.70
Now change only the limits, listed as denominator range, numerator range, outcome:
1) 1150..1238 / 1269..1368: 0.82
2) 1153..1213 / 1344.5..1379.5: 0.61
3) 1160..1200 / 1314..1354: 0.76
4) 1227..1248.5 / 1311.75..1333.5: 1.06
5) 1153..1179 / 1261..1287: 0.79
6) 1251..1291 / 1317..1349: 0.94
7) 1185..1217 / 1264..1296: 0.86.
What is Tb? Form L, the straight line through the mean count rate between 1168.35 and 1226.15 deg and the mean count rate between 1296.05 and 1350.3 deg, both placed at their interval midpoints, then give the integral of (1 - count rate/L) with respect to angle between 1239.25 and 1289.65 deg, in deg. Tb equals 5.3 deg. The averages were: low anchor 172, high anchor 145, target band 141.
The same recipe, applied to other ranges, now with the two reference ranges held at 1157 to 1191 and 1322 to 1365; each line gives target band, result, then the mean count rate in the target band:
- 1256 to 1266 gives 1.33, 129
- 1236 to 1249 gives 1.51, 137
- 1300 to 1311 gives -2.63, 167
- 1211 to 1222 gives -0.26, 167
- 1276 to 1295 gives -2.84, 162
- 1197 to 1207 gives -0.97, 183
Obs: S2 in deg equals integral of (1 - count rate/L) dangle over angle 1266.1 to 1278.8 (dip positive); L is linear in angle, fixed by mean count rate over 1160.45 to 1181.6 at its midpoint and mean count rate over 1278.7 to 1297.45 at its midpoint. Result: 2.0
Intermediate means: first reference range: 180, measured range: 139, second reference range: 162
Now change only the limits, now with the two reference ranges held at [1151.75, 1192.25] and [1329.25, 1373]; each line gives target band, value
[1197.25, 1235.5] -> -1.44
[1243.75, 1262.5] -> 2.58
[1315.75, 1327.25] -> -2.89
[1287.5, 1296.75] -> -1.72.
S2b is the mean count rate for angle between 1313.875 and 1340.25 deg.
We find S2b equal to 145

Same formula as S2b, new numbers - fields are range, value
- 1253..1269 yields 129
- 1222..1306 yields 147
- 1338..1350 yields 115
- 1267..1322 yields 158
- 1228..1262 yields 137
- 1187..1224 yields 175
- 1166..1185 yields 171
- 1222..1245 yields 150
